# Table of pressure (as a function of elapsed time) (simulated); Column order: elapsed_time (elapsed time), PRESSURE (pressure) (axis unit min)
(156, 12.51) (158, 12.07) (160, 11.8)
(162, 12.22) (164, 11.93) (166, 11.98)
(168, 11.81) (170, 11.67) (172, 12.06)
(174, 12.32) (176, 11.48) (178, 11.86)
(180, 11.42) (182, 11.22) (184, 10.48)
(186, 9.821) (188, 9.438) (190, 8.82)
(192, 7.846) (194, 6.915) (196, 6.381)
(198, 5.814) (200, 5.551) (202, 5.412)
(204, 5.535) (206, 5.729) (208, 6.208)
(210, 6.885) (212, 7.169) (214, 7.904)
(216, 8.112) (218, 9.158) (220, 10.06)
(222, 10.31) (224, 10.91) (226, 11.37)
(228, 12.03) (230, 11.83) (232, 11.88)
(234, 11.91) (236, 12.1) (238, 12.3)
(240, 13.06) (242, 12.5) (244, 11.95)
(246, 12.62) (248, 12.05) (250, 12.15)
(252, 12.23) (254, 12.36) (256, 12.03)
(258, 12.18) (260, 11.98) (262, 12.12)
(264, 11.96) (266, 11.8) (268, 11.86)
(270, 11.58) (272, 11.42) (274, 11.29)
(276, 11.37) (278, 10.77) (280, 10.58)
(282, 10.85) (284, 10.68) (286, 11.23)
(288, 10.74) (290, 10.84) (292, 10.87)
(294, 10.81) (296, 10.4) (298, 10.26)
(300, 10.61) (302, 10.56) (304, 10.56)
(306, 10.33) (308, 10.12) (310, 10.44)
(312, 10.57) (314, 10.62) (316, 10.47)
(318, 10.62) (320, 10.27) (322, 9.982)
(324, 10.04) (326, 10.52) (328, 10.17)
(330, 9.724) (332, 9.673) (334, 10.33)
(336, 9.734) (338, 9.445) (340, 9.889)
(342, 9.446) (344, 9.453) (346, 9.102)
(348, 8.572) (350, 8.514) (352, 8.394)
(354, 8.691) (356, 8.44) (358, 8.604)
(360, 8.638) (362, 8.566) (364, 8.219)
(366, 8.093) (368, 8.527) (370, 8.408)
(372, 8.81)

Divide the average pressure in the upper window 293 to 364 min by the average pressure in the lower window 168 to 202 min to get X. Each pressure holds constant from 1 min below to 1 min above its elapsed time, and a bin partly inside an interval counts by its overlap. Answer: 1.03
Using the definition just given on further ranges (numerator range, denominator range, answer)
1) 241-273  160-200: 1.18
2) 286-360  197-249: 1.03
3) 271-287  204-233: 1.21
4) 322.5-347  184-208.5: 1.38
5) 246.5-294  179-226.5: 1.40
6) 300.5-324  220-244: 0.88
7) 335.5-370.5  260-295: 0.78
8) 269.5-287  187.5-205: 1.63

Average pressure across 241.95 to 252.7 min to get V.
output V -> 12.2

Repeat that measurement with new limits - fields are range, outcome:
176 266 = 10.1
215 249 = 11.4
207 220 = 7.76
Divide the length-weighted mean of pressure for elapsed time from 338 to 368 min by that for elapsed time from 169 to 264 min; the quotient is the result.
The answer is 0.86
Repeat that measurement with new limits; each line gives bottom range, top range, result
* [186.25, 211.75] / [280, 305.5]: 1.57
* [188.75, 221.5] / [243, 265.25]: 1.70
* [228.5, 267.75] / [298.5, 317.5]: 0.86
